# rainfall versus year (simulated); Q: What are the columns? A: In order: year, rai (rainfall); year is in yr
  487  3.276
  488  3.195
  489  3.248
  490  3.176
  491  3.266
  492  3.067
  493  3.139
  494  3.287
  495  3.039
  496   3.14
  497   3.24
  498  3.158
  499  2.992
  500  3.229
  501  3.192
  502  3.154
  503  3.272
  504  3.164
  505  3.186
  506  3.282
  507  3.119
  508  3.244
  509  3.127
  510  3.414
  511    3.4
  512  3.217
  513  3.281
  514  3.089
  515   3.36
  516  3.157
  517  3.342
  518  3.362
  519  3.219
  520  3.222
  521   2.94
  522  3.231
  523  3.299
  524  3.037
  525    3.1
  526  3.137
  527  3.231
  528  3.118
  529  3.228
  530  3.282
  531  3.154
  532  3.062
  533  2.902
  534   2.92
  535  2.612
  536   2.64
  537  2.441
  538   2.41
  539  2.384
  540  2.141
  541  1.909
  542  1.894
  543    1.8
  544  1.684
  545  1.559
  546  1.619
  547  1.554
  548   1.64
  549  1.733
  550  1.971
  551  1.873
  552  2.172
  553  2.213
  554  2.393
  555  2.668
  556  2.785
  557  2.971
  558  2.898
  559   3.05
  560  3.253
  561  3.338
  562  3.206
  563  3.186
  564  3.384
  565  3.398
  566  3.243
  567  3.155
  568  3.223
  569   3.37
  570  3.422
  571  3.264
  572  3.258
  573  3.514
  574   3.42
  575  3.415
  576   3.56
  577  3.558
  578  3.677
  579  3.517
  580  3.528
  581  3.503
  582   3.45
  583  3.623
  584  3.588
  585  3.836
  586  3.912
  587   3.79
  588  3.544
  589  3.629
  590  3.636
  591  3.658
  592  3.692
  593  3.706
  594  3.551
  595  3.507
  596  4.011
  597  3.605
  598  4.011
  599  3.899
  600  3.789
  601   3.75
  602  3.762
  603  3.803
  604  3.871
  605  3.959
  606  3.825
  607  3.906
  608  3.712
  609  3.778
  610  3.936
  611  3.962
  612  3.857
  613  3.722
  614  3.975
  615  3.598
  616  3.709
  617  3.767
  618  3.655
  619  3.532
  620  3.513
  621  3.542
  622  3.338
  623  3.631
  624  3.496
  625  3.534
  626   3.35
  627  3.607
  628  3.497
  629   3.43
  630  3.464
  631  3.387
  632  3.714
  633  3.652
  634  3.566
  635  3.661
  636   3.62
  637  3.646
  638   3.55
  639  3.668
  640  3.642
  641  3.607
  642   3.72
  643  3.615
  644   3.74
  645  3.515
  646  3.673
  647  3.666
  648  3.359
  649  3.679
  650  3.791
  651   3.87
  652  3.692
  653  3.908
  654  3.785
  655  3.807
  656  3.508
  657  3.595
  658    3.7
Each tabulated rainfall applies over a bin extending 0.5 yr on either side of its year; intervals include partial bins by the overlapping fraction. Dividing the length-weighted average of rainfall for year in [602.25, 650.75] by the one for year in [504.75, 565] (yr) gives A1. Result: 1.3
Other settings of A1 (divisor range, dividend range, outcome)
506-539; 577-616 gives 1.21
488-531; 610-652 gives 1.13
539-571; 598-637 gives 1.45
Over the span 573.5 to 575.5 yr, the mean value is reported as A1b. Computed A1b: 3.42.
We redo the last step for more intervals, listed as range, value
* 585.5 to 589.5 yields 3.72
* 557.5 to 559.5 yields 2.97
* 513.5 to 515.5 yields 3.22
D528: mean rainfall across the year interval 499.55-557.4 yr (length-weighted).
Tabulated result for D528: 2.77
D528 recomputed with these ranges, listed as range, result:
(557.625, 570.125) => 3.24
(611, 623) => 3.67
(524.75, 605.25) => 3.09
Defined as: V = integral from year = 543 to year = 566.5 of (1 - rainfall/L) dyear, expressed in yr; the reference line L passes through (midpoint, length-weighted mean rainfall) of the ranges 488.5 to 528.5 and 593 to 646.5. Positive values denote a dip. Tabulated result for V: 6.26 yr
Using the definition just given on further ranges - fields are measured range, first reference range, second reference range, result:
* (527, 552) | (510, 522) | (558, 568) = 7.0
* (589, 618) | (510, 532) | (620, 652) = -2.5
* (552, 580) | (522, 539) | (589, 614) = 1.6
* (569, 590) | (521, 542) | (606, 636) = -1.8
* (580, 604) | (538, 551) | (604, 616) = -3.1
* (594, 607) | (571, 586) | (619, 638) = -1.0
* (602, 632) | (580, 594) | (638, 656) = 0.0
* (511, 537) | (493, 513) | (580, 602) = 1.6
